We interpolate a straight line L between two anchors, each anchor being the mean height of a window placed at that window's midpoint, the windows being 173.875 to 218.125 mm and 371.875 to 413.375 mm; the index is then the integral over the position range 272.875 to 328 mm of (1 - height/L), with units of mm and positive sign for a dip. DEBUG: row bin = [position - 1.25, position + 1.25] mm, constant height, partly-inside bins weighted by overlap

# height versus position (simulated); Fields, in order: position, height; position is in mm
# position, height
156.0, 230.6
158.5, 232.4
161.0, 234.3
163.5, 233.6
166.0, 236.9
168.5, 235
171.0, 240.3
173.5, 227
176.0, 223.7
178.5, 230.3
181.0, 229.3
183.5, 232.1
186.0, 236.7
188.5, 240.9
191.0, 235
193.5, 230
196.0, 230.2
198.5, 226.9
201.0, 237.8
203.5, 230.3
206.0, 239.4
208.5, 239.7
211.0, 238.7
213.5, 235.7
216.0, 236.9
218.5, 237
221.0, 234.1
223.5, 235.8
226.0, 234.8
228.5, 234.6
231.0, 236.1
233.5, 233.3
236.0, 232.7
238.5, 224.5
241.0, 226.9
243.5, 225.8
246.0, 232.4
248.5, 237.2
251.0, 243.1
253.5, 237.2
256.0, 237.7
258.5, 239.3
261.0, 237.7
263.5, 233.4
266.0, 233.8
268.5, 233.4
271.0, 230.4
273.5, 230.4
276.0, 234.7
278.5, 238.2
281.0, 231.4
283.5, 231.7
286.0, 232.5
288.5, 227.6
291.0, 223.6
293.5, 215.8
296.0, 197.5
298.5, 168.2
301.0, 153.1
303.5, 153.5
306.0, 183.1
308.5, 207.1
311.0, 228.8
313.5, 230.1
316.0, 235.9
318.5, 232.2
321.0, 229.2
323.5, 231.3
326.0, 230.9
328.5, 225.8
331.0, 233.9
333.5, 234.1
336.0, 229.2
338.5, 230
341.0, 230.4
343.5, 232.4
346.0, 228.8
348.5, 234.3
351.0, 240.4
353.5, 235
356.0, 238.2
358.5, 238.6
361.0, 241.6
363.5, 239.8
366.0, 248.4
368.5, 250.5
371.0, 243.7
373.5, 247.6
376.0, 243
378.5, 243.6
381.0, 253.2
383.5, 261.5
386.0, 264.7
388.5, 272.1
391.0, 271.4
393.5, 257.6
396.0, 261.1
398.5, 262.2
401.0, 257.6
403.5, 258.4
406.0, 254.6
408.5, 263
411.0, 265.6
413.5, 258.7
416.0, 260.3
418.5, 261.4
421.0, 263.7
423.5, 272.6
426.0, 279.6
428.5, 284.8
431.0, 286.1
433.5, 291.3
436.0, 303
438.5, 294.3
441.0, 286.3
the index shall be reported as 6.9 mm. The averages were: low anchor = 234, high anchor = 258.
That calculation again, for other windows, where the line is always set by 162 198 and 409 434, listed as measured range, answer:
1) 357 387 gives 1.8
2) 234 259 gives 1.0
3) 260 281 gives 1.1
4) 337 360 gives 2.3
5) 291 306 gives 4.2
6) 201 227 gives 0.2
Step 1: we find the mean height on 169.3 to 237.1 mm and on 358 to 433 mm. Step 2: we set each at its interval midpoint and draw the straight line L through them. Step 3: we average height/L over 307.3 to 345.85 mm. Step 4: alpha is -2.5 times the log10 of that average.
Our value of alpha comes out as 0.09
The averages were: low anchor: 234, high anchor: 259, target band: 229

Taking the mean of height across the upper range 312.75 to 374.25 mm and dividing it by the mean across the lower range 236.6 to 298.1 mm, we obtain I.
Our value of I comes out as 1.03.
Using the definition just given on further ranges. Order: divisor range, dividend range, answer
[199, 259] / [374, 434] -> 1.12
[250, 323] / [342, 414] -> 1.13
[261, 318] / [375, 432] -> 1.21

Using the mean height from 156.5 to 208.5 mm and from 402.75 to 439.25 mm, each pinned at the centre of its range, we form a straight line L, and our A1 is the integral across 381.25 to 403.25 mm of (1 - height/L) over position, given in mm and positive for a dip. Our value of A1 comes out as 0.45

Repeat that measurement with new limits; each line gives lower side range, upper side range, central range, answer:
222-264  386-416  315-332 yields 1.2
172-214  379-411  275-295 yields 1.4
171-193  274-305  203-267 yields -4.1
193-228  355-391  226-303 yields 4.5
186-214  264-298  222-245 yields 0.0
